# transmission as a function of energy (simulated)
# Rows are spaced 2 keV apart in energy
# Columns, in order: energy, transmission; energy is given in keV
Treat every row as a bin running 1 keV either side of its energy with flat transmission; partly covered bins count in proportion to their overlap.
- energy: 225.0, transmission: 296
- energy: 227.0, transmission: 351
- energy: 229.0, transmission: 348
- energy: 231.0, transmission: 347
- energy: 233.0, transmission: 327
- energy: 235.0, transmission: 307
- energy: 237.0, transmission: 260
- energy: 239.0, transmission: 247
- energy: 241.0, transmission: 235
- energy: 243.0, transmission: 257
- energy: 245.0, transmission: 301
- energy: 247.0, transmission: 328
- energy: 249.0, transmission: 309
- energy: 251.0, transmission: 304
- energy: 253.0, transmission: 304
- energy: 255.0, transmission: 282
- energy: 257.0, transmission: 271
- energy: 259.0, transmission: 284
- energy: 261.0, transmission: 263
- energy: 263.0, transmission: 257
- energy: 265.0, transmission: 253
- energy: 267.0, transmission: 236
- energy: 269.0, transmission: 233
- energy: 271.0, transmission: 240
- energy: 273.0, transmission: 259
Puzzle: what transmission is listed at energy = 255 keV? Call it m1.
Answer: 282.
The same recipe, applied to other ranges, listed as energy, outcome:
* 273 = 259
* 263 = 257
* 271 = 240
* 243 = 257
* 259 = 284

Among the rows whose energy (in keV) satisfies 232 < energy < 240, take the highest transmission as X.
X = 327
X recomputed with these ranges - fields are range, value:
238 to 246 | 301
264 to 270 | 253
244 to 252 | 328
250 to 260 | 304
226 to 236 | 351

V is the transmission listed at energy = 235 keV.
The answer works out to 307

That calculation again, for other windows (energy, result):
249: 309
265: 253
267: 236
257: 271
